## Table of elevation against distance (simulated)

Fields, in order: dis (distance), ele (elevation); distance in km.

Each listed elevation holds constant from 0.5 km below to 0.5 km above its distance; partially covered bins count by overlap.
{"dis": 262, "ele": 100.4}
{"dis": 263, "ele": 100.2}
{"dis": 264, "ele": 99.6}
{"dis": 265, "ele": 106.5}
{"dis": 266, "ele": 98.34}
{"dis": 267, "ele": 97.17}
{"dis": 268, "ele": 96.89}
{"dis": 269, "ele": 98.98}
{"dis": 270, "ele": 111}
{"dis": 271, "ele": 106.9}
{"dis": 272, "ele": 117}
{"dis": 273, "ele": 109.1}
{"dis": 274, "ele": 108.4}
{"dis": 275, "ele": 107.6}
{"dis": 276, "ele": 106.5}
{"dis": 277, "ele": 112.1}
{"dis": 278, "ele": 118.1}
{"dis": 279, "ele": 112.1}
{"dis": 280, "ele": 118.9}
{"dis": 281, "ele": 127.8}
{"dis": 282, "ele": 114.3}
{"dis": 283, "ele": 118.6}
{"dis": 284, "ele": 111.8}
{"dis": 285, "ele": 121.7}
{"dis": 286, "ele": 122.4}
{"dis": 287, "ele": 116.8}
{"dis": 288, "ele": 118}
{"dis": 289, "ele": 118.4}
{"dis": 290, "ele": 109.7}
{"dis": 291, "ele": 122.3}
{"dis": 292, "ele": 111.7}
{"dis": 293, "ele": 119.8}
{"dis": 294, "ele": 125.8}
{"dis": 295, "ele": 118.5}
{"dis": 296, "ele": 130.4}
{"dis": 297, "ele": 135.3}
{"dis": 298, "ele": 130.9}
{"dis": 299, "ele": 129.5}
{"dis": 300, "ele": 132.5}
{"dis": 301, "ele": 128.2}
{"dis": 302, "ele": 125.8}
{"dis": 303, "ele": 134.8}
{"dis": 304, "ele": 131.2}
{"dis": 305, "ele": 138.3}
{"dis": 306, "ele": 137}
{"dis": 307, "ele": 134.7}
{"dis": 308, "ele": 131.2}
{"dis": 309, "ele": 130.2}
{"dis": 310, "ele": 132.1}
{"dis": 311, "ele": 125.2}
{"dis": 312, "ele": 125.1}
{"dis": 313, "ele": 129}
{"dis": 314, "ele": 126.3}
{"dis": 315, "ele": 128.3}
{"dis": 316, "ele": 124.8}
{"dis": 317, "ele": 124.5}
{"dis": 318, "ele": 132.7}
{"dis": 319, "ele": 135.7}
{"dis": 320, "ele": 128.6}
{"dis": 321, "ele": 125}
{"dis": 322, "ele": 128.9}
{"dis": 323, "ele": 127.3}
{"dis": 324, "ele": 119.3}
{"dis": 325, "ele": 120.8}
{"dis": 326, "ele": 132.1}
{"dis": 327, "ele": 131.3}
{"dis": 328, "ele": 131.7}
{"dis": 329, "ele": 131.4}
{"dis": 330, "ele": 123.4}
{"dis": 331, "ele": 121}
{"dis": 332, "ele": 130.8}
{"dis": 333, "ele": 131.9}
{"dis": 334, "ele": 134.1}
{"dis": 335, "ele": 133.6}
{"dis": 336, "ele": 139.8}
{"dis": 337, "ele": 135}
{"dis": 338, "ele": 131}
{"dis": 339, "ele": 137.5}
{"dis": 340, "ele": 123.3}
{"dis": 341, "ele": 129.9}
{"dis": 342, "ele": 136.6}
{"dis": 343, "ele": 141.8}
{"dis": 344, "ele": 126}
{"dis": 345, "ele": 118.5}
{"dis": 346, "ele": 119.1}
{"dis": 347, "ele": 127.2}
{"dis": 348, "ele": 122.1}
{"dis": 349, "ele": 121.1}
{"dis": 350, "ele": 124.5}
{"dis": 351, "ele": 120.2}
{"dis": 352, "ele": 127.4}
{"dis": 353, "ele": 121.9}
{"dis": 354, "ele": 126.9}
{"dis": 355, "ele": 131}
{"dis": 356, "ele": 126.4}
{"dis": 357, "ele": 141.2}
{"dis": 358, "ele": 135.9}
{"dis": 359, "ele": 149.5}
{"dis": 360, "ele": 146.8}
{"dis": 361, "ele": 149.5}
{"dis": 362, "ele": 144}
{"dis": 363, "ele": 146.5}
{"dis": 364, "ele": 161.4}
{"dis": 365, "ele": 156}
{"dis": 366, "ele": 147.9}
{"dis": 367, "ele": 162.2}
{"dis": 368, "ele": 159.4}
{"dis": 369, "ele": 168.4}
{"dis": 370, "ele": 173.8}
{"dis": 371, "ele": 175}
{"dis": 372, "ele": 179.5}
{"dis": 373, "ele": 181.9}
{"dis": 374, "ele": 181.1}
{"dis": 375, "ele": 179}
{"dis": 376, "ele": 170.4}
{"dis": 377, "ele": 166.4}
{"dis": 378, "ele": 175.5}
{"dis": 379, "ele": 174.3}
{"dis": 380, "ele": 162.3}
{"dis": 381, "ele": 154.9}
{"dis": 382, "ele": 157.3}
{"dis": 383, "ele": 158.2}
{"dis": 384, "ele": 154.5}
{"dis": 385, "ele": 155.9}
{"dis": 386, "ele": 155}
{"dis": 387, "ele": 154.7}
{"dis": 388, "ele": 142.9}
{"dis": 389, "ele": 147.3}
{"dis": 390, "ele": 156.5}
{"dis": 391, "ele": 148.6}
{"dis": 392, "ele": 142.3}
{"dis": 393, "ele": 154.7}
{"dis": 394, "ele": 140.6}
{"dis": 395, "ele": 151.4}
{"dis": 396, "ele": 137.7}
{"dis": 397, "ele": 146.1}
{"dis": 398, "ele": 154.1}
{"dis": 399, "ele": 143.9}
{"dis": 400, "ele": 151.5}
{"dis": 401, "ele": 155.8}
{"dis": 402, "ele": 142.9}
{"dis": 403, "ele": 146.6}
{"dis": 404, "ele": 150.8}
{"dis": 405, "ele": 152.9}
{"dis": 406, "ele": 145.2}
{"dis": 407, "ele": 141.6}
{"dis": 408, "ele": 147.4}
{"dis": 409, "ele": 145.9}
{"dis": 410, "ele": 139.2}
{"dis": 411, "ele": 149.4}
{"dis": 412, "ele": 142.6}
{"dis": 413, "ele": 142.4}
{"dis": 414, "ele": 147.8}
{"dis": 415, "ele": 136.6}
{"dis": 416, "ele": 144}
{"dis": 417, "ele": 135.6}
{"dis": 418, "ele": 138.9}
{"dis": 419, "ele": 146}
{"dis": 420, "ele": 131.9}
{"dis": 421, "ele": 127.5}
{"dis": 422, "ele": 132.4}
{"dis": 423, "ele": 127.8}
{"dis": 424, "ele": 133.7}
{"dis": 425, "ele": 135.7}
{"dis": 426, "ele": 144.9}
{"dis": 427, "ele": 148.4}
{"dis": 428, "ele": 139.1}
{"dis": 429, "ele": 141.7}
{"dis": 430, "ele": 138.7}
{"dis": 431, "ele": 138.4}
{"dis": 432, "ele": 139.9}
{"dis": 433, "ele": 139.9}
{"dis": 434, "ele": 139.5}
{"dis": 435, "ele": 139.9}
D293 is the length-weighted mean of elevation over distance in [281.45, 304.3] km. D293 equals 123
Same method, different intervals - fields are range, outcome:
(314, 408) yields 143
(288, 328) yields 127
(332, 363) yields 132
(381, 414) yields 149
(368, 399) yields 160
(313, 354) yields 128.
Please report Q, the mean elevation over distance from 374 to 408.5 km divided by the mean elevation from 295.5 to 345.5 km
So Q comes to 1.2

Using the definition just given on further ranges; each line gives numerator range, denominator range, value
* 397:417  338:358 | 1.14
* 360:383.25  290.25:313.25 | 1.28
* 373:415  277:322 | 1.22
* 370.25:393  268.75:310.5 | 1.34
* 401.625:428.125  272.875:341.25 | 1.13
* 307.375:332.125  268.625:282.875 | 1.14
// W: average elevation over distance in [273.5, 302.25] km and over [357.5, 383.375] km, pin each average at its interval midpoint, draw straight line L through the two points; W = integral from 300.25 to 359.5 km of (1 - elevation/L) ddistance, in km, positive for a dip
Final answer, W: 4.7 km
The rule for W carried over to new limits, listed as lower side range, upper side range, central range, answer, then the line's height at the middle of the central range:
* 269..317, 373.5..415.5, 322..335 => 0.4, 133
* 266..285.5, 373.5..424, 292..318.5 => -1.9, 120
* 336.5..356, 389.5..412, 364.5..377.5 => -3.1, 136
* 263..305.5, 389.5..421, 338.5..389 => -4.6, 136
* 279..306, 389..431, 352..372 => -2.0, 135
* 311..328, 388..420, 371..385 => -2.9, 140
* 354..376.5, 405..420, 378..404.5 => -0.5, 149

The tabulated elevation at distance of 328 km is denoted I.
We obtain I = 131.7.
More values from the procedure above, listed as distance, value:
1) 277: 112.1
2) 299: 129.5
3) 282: 114.3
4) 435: 139.9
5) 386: 155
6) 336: 139.8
